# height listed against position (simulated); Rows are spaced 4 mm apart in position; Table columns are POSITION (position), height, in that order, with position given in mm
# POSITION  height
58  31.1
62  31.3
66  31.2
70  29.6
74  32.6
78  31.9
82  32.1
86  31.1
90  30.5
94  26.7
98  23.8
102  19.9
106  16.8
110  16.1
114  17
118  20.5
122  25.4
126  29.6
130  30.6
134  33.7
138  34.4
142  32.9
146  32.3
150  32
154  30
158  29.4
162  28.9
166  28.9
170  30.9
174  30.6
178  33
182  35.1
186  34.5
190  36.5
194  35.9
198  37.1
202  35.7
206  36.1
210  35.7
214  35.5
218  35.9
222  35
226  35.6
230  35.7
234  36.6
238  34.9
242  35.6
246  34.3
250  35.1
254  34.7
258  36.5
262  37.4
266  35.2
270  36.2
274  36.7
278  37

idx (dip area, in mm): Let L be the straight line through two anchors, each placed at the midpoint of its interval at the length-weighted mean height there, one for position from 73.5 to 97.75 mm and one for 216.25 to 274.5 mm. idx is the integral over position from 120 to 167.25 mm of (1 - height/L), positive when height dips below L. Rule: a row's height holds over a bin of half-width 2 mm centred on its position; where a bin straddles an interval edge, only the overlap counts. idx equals 2.17 mm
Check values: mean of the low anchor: 30.2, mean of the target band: 30.7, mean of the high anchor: 35.7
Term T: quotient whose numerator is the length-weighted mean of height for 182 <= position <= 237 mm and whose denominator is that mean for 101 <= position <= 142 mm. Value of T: 1.4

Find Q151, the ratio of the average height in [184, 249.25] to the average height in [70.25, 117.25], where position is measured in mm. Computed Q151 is 1.4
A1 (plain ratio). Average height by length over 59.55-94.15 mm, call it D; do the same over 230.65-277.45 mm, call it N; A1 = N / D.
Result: 1.15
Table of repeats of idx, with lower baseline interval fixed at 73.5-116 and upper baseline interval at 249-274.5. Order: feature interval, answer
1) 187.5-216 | -3.6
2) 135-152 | -2.8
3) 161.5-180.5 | -0.4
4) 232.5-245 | -0.4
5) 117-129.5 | 0.4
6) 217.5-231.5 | -0.8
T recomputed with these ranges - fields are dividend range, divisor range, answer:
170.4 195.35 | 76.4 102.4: 1.20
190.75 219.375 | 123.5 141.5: 1.13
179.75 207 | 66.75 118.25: 1.40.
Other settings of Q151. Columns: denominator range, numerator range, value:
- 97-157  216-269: 1.35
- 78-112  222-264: 1.42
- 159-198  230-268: 1.08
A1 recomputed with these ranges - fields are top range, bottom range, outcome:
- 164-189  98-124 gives 1.65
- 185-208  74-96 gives 1.18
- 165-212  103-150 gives 1.30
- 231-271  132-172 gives 1.14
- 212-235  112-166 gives 1.23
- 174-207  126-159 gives 1.10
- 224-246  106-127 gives 1.70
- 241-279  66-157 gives 1.29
